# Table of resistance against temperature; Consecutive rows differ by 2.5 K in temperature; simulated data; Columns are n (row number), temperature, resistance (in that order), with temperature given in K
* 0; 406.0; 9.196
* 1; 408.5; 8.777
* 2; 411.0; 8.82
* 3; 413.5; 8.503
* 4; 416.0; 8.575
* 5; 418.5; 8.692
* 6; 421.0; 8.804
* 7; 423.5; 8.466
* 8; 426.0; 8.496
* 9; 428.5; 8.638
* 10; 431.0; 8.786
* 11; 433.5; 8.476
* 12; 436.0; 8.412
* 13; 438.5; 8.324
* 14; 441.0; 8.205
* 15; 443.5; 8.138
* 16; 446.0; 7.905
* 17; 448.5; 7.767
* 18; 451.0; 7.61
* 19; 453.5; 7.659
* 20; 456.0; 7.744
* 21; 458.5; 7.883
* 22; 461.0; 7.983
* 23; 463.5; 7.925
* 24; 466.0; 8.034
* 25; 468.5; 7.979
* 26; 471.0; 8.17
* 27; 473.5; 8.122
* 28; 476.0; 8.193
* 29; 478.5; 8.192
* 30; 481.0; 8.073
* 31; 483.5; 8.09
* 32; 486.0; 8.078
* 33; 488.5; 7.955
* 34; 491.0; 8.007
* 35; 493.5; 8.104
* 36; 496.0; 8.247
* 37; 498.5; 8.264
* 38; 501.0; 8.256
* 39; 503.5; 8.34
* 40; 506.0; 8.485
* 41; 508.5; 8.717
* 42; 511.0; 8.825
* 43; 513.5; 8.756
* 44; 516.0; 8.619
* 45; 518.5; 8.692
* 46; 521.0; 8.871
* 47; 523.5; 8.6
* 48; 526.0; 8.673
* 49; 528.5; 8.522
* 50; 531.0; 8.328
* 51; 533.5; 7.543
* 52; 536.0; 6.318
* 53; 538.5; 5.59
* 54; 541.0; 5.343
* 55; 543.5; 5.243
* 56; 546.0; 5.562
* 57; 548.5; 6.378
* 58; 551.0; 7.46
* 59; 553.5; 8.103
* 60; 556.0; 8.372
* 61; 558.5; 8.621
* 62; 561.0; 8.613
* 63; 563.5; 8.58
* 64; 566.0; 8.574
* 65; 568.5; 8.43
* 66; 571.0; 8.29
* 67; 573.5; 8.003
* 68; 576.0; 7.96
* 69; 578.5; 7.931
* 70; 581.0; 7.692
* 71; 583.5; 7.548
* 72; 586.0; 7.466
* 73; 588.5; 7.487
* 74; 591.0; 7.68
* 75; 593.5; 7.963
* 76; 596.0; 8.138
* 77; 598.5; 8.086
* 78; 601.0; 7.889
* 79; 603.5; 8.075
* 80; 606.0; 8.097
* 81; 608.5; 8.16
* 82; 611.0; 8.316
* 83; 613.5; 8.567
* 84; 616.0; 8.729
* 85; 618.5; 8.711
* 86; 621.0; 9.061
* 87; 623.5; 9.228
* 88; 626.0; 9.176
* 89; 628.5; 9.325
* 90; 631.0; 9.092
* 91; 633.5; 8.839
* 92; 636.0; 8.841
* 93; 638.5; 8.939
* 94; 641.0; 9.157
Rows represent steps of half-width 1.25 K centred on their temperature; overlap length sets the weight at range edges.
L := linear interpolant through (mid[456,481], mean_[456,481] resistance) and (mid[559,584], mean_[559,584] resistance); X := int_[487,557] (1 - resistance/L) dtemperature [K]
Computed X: 2.8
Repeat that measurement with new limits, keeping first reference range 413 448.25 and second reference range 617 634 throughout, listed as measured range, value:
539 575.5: 5.53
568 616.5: 5.15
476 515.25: 1.61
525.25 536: 0.91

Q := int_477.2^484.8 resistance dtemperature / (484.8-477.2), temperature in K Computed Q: 8.12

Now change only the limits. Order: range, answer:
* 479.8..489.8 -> 8.05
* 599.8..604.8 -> 7.98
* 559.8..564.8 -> 8.6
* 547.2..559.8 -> 7.78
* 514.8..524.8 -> 8.7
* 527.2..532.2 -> 8.43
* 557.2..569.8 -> 8.56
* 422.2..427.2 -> 8.48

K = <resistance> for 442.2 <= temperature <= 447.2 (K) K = 8.02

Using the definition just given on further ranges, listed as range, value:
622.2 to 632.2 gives 9.21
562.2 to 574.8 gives 8.37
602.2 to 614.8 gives 8.24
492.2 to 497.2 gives 8.17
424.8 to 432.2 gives 8.64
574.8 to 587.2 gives 7.72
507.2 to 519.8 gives 8.72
